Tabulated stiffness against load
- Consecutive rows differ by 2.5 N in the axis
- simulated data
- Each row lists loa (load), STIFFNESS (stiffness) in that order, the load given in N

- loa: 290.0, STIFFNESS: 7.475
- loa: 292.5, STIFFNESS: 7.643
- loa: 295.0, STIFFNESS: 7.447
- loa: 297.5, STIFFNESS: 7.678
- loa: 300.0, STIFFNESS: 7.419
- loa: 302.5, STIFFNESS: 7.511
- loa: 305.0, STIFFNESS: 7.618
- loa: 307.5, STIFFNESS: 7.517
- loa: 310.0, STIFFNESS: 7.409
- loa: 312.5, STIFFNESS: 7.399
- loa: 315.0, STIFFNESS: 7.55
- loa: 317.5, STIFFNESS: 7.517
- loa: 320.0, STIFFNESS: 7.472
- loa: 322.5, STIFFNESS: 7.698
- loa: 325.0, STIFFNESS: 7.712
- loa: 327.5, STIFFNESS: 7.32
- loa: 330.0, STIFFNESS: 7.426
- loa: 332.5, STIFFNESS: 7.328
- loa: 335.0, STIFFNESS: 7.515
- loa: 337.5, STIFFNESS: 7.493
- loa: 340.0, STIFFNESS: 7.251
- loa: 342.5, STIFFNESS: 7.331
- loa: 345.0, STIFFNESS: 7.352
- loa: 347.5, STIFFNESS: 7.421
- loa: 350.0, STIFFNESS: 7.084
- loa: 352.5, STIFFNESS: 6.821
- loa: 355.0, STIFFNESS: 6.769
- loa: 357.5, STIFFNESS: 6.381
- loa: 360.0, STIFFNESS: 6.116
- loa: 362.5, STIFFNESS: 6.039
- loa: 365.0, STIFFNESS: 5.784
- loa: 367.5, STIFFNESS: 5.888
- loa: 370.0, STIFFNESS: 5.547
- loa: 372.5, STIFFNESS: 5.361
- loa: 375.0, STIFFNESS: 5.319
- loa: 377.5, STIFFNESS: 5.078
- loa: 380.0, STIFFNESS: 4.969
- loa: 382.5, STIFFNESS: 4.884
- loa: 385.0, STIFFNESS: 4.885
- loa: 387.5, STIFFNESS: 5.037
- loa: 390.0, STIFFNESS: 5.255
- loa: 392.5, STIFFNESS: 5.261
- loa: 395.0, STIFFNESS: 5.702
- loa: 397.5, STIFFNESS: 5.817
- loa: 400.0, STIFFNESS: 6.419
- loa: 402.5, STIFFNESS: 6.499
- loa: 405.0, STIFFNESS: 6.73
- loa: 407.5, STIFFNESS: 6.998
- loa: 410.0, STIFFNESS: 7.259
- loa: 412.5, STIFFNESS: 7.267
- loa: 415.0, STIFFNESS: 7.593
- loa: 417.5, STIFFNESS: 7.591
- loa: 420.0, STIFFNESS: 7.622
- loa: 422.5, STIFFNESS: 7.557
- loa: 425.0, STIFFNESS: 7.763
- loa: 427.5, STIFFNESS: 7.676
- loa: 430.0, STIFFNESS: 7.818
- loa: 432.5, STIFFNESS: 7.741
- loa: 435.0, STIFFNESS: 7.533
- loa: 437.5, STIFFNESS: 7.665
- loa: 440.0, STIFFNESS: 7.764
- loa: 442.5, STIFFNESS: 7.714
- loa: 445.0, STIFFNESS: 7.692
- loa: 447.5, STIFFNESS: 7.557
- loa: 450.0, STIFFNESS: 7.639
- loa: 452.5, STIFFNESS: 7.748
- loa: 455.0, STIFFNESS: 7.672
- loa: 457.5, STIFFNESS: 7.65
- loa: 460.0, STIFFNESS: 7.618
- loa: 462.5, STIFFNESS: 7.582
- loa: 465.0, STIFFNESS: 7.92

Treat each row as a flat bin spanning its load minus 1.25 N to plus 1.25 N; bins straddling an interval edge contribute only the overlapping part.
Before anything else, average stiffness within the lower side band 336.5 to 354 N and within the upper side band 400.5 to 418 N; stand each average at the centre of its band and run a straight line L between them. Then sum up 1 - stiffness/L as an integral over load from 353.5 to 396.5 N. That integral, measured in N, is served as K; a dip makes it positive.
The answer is 9.69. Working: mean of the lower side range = 7.24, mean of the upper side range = 7.08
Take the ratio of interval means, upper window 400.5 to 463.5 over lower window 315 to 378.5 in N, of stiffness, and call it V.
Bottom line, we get 1.11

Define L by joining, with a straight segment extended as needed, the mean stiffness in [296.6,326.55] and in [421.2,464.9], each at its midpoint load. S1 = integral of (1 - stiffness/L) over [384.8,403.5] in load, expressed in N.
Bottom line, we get 4.87 N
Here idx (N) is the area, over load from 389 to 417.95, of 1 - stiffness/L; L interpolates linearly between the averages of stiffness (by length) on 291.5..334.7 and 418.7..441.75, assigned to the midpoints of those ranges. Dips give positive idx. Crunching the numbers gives 4.3 N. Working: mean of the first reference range 7.51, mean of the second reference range 7.68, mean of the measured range 6.51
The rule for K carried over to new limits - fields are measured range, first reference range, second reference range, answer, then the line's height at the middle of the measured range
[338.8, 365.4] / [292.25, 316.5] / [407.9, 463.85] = 2.7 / 7.55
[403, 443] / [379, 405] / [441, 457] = -4.8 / 6.7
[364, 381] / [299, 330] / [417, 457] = 4.8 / 7.59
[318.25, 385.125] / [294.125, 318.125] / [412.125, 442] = 8.8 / 7.56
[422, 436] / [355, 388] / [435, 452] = -0.9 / 7.24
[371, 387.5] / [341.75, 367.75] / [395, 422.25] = 4.1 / 6.78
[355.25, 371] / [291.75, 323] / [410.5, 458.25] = 3.2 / 7.57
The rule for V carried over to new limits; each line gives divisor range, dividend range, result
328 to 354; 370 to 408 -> 0.77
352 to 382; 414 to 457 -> 1.32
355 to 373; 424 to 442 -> 1.29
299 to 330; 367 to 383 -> 0.70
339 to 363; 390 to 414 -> 0.93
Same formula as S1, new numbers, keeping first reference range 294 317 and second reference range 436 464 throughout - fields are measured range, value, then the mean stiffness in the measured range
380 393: 4.4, 5.04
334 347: 0.3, 7.39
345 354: 0.5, 7.13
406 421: 0.5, 7.37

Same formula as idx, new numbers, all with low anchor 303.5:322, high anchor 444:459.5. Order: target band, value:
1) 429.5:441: -0.1 N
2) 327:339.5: 0.2 N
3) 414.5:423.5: 0.0 N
